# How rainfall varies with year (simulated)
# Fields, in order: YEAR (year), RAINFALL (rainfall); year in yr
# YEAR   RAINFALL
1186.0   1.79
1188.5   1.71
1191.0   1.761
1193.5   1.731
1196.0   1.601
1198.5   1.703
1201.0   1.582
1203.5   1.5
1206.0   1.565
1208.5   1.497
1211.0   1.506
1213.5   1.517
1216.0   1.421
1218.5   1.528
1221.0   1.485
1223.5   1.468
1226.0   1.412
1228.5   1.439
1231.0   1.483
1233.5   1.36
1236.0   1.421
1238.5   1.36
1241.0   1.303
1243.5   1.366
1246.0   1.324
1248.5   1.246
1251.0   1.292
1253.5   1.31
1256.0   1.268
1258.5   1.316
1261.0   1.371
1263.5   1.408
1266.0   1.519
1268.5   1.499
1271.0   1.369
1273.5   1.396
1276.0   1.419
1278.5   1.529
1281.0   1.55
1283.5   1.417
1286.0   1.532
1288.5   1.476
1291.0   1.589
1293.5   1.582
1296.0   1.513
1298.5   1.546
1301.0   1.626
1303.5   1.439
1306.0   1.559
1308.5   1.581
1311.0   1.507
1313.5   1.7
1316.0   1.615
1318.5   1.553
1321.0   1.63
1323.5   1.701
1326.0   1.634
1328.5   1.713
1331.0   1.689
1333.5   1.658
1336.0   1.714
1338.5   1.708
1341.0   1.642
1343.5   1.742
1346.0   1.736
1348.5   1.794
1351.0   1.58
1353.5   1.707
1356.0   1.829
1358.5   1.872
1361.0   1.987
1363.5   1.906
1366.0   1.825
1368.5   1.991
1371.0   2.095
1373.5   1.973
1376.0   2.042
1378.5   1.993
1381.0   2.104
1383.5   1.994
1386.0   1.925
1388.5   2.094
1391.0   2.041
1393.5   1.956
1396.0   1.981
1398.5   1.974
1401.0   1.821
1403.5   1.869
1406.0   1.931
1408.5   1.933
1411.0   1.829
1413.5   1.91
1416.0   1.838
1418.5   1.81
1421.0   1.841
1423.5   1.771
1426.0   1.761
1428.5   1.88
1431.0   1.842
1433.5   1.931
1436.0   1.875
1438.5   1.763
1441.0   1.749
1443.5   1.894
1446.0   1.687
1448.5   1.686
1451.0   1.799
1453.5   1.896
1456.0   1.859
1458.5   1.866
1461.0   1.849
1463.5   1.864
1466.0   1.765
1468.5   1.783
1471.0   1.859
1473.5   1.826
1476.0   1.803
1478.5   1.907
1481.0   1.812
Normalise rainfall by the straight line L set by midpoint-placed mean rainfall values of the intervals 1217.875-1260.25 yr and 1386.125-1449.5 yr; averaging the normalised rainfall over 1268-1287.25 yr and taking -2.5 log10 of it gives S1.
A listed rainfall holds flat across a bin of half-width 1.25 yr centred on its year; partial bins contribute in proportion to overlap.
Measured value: 0.013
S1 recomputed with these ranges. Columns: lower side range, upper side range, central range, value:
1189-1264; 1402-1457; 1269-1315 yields 0.041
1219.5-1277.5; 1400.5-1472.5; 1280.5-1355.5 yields -0.045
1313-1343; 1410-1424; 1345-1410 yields -0.095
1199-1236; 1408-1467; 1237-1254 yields 0.163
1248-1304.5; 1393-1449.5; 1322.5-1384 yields -0.101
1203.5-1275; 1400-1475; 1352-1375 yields -0.141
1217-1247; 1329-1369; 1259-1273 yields 0.068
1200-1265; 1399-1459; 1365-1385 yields -0.165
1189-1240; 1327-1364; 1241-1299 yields 0.138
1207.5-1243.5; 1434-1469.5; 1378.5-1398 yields -0.177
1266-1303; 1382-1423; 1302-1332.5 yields 0.006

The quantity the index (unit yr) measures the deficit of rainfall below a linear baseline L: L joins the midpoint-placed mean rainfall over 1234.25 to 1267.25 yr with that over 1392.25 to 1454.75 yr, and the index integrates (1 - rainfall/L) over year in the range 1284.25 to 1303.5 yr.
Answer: -0.9 yr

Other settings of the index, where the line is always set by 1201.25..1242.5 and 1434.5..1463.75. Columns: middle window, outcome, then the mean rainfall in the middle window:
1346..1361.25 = -1.0 yr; 1.78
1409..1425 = -0.7 yr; 1.84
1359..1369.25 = -1.5 yr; 1.92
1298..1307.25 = 0.2 yr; 1.54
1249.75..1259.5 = 1.4 yr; 1.3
